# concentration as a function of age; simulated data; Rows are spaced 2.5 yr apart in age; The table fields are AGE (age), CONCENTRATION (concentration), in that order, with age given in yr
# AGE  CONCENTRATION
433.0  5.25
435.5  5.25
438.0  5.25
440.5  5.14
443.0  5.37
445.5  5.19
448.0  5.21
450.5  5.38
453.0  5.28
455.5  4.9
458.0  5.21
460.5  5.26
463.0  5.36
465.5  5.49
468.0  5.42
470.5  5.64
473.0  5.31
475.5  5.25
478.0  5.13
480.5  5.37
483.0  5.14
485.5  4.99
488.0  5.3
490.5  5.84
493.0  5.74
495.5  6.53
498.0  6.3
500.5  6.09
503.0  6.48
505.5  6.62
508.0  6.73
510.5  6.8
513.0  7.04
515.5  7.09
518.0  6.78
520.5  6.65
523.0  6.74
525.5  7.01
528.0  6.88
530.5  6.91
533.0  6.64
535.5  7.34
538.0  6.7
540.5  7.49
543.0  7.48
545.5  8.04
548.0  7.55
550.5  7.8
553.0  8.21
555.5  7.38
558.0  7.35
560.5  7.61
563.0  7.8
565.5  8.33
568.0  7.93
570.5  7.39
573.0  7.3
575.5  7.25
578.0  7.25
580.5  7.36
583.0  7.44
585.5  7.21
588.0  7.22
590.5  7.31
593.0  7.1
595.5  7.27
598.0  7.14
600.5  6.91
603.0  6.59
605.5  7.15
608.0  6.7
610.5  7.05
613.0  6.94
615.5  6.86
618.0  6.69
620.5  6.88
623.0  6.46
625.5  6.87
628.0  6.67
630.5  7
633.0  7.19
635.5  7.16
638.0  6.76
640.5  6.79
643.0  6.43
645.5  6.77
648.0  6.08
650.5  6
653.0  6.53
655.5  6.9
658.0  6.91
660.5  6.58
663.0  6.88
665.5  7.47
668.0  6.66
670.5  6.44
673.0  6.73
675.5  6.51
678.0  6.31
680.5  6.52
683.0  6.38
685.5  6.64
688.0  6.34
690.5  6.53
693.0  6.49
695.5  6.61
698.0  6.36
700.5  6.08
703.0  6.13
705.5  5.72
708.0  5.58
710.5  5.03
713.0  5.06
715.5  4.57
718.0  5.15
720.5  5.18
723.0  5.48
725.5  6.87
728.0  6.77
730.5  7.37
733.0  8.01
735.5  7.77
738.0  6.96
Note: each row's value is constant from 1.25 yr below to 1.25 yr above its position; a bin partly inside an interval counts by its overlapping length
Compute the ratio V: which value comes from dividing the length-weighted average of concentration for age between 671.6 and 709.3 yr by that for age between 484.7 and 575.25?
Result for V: 0.91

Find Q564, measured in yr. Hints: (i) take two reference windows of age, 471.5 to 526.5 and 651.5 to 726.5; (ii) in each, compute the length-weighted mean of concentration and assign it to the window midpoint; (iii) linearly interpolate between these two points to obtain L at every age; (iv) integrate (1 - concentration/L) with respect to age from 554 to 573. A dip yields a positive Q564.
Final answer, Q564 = -4.65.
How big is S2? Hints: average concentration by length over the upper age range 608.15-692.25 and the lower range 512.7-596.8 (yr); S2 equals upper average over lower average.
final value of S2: 0.91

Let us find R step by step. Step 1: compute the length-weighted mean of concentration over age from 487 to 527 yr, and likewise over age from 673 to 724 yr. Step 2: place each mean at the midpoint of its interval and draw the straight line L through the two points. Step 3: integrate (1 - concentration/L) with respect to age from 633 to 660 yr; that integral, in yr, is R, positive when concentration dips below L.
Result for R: -2.46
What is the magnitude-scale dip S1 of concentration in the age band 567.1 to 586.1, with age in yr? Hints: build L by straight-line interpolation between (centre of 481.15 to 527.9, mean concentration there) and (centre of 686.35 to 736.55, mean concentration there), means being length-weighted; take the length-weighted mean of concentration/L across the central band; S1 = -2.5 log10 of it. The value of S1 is -0.179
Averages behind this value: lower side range 6.33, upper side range 6.15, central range 7.39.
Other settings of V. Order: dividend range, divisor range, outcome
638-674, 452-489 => 1.26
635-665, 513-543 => 0.96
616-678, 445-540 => 1.12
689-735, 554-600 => 0.82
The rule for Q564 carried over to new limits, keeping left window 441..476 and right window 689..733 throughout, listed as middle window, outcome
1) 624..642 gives -3.5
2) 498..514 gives -3.4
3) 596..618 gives -4.6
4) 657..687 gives -3.9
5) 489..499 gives -1.3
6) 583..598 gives -4.1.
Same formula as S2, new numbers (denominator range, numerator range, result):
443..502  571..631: 1.29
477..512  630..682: 1.13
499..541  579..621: 1.04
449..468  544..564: 1.46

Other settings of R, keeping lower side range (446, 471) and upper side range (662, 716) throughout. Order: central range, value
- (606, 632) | -3.8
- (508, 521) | -3.1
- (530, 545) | -4.1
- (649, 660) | -0.8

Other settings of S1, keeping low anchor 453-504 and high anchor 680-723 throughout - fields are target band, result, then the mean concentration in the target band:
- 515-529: -0.219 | 6.85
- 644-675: -0.147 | 6.66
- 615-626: -0.172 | 6.74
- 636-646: -0.162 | 6.72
